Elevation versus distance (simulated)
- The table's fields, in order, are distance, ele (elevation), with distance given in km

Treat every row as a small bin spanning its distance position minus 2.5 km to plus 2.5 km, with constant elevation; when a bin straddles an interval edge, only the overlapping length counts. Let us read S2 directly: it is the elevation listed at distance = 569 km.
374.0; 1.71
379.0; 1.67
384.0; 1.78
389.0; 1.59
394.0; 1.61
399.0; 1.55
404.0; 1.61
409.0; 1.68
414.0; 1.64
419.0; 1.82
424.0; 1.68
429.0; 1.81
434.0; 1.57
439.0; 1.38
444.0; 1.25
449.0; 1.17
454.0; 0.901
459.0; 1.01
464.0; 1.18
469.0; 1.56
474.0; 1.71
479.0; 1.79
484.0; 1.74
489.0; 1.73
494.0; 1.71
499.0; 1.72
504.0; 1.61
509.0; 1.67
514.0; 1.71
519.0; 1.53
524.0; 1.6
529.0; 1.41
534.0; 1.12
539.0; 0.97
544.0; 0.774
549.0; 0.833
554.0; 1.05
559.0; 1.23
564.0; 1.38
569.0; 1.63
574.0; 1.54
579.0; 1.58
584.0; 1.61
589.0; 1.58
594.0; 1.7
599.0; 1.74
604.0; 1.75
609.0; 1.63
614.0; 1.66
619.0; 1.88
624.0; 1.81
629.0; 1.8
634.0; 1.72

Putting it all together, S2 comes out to 1.63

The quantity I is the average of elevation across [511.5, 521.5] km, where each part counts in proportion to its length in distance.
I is 1.62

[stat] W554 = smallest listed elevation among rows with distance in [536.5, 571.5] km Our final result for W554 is 0.774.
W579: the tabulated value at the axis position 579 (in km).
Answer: 1.58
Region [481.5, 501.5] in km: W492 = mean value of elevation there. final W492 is 1.73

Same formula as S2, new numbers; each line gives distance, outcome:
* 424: 1.68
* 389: 1.59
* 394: 1.61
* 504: 1.61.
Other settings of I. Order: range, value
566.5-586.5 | 1.59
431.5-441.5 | 1.48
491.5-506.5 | 1.68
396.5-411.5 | 1.61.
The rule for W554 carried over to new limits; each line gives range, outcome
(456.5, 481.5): 1.01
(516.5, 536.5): 1.12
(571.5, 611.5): 1.54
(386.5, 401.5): 1.55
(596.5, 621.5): 1.63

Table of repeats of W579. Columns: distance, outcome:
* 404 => 1.61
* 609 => 1.63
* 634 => 1.72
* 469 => 1.56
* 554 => 1.05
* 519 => 1.53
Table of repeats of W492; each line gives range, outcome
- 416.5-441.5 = 1.65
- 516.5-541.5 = 1.33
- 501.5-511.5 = 1.64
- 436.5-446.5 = 1.31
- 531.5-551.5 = 0.924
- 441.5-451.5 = 1.21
